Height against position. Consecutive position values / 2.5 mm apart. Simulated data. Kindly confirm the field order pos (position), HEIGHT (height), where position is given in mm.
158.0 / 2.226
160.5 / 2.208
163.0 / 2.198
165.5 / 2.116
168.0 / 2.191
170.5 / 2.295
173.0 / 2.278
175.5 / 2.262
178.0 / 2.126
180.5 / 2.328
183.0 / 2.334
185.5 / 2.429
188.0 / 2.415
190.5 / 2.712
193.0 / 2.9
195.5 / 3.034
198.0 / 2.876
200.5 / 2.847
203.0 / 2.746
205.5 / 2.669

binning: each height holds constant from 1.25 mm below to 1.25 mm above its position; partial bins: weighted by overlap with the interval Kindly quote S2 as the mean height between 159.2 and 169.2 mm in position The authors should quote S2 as 2.18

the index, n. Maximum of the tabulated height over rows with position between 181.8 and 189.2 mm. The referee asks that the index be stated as 2.429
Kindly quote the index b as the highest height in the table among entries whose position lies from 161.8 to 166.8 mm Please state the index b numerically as 2.198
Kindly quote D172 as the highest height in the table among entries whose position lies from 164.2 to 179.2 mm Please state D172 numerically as 2.295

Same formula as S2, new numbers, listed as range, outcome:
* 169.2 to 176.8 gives 2.28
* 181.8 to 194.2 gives 2.56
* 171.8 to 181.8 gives 2.25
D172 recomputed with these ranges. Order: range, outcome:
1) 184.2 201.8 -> 3.034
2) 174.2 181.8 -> 2.328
